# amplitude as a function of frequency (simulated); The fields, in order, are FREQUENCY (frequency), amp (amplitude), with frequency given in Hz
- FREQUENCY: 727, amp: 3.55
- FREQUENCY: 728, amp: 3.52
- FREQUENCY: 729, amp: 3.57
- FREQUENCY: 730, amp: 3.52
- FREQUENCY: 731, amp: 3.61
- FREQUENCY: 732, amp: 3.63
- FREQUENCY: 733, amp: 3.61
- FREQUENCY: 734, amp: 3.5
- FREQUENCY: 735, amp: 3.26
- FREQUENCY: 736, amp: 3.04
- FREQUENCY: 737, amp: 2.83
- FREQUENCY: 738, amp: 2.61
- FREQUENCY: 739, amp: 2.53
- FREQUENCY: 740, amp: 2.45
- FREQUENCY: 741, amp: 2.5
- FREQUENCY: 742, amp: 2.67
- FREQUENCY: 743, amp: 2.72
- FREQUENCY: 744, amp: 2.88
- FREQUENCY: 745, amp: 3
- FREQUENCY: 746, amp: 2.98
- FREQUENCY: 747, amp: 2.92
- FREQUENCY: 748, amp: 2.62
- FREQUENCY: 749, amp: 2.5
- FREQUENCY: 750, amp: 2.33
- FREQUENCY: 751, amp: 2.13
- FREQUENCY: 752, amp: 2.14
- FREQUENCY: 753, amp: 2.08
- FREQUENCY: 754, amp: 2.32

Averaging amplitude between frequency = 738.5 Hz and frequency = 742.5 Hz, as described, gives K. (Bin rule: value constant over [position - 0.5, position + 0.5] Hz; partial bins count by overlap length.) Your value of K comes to 2.54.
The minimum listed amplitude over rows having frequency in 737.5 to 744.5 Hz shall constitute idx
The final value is 2.45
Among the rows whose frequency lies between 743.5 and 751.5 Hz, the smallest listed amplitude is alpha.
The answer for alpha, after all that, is 2.13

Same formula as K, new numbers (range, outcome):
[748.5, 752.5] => 2.27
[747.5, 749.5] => 2.56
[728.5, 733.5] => 3.59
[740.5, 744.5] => 2.69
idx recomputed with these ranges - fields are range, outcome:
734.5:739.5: 2.53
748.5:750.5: 2.33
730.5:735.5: 3.26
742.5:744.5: 2.72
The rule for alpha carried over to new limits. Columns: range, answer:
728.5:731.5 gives 3.52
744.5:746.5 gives 2.98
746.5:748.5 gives 2.62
